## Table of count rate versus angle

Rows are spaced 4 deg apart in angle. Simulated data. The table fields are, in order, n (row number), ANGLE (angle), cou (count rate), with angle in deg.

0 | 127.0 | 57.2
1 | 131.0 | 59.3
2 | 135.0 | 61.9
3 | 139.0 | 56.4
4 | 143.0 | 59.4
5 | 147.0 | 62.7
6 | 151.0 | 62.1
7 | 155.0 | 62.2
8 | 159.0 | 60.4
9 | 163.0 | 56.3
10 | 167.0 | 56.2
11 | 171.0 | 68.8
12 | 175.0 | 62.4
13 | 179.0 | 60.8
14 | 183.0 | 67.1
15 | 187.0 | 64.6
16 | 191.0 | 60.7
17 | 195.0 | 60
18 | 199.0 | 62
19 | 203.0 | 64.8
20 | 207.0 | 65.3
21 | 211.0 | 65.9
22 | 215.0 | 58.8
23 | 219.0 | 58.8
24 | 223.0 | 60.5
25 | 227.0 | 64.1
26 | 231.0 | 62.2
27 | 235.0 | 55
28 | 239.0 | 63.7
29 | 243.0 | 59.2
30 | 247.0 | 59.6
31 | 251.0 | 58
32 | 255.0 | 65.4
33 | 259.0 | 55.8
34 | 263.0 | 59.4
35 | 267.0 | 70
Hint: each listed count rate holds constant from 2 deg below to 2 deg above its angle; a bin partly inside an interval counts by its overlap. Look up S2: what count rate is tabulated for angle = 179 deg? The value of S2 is 60.8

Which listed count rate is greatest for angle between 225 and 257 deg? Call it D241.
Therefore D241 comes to 65.4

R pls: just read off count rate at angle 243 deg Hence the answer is 59.2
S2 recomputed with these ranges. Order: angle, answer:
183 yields 67.1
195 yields 60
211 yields 65.9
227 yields 64.1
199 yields 62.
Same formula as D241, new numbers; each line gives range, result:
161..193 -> 68.8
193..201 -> 62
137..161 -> 62.7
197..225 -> 65.9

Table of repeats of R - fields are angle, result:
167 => 56.2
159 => 60.4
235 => 55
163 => 56.3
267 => 70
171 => 68.8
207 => 65.3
